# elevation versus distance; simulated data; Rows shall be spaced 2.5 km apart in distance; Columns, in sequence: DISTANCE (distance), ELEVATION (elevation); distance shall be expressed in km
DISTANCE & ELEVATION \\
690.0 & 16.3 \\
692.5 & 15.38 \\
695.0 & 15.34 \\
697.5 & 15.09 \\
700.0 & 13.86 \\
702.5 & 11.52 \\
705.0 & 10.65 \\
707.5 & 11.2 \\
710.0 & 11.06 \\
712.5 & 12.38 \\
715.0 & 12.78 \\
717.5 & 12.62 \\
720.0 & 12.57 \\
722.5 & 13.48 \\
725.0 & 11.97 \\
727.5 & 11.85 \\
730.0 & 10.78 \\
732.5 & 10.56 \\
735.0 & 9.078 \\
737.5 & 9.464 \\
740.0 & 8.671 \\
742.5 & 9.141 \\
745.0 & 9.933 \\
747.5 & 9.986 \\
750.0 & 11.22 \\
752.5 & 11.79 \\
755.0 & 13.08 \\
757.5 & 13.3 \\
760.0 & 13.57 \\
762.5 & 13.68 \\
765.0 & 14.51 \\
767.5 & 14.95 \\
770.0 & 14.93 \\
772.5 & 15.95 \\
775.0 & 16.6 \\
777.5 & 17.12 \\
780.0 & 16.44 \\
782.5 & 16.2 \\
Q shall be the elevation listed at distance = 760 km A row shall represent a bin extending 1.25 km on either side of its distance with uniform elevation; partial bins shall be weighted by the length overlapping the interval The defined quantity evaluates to 13.57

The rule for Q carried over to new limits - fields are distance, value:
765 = 14.51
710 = 11.06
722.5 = 13.48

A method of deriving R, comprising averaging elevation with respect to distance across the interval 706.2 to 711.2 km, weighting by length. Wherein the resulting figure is 11.1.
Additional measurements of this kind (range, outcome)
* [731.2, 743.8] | 9.39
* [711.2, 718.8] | 12.6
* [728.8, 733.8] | 10.7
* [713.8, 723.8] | 12.9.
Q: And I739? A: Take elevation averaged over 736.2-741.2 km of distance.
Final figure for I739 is 9.07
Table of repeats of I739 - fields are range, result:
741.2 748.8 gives 9.69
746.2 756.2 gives 11.5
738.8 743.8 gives 8.92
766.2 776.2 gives 15.6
